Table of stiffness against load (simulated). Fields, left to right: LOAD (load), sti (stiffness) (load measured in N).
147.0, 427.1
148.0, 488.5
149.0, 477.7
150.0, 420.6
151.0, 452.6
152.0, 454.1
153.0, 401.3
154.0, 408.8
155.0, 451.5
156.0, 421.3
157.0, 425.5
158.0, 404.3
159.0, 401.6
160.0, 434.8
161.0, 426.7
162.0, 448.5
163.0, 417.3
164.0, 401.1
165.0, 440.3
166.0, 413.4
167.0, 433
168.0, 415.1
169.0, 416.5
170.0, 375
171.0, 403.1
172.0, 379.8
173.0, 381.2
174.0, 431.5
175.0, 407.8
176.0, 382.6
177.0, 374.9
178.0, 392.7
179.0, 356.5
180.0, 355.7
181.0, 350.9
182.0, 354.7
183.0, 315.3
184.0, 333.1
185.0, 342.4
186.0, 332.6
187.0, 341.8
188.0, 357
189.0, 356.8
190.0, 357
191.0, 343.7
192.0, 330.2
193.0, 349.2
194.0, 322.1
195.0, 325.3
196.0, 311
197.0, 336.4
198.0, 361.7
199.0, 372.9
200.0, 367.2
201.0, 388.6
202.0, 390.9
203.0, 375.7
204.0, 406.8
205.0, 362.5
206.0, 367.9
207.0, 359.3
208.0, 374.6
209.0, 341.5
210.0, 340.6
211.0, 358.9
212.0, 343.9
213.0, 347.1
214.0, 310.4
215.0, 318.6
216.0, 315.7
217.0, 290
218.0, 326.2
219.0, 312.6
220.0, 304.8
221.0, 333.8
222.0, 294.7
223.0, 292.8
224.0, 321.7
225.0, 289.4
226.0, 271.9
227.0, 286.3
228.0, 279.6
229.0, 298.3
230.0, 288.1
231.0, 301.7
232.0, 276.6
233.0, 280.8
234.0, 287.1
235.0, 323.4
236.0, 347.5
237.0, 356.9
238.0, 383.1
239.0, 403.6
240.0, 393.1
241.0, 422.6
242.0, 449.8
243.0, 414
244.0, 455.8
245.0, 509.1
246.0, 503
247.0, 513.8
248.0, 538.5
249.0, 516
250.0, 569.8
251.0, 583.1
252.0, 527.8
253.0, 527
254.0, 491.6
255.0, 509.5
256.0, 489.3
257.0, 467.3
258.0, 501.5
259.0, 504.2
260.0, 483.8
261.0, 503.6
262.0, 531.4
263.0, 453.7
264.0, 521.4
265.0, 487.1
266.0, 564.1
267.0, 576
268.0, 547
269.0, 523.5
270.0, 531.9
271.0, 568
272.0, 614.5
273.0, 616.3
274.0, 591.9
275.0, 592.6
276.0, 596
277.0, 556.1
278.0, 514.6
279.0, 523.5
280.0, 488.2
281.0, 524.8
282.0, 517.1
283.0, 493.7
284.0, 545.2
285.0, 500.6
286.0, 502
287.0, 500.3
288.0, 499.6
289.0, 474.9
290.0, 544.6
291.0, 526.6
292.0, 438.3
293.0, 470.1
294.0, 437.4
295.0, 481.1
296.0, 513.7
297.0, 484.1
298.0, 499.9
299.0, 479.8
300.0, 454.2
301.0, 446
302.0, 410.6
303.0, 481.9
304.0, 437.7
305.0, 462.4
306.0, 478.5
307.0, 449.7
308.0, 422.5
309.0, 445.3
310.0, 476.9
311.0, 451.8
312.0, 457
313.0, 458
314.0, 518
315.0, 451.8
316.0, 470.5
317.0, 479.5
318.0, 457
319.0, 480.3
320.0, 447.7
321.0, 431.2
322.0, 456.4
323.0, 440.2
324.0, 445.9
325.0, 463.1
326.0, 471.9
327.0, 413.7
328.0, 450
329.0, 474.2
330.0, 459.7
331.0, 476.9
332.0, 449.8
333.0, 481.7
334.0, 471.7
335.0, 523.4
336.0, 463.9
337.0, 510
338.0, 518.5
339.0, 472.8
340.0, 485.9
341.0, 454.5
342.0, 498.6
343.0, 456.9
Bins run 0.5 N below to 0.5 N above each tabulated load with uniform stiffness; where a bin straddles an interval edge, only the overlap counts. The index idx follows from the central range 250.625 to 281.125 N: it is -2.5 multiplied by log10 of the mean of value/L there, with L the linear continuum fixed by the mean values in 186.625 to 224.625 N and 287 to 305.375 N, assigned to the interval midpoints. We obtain -0.23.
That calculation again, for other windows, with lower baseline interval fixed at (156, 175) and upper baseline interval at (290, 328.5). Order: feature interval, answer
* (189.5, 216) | 0.209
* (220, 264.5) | 0.066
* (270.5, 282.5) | -0.231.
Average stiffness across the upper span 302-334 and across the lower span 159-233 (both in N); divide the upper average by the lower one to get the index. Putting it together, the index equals 1.30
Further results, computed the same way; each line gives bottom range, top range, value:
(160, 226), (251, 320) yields 1.39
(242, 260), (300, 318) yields 0.91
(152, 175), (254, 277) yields 1.29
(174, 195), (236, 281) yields 1.43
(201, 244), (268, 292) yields 1.58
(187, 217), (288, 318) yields 1.34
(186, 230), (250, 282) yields 1.59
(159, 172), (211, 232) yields 0.74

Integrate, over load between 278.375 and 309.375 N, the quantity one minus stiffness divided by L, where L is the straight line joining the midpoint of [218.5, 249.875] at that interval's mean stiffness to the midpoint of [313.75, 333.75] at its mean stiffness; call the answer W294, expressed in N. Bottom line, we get -3.91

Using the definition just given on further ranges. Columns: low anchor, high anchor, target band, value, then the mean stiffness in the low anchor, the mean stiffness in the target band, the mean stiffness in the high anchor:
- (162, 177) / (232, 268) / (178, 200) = 4.0 N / 407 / 345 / 467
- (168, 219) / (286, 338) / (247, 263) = -3.8 N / 357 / 514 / 469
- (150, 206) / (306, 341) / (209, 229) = 4.6 N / 384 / 313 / 466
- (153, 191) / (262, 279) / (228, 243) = 4.6 N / 390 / 344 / 552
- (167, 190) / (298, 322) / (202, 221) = 2.4 N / 372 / 343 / 459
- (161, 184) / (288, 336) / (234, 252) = -0.8 N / 392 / 449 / 466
